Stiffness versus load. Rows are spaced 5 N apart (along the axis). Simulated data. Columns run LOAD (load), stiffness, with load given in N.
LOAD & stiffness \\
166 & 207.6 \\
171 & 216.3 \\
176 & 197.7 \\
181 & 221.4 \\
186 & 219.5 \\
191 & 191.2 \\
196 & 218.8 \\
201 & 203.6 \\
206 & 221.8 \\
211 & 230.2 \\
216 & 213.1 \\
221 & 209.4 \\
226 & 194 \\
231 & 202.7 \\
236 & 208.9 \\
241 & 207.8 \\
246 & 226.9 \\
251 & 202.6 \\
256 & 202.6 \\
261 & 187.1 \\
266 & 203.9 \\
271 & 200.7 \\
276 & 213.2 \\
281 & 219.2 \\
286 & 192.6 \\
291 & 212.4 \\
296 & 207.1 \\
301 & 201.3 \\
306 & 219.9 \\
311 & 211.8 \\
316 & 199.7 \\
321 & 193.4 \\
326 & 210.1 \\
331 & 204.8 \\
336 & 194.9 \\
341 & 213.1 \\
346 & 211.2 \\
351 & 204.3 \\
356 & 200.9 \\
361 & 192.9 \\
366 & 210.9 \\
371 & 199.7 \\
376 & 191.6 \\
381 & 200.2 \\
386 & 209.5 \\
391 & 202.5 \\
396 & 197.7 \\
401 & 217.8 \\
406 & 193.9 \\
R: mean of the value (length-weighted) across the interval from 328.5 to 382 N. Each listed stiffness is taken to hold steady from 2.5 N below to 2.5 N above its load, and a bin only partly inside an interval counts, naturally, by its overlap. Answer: 202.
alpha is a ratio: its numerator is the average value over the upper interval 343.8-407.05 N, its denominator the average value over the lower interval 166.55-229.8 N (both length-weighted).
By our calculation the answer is 1.0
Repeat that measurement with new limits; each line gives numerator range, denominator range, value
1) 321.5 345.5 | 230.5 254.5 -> 0.98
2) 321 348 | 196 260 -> 0.98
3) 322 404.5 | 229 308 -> 0.98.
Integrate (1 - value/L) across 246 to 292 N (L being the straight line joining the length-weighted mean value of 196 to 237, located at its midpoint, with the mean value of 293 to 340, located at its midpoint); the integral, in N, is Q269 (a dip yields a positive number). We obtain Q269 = 0.7 N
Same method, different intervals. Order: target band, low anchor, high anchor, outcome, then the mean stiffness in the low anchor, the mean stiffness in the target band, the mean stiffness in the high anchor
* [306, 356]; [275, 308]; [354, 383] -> -0.3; 209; 205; 199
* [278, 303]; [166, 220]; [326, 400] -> 0.1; 213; 207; 203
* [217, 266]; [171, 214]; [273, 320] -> 1.4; 213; 205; 208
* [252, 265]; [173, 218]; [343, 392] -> 0.8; 213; 197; 202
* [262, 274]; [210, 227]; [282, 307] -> 0.4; 212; 201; 207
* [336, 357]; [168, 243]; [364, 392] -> -0.3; 210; 206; 202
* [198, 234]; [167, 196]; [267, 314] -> -0.2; 210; 211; 208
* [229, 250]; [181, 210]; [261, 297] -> -0.2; 213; 211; 206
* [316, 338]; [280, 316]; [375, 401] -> 0.6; 208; 201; 202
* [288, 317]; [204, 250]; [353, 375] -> -0.4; 212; 209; 201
